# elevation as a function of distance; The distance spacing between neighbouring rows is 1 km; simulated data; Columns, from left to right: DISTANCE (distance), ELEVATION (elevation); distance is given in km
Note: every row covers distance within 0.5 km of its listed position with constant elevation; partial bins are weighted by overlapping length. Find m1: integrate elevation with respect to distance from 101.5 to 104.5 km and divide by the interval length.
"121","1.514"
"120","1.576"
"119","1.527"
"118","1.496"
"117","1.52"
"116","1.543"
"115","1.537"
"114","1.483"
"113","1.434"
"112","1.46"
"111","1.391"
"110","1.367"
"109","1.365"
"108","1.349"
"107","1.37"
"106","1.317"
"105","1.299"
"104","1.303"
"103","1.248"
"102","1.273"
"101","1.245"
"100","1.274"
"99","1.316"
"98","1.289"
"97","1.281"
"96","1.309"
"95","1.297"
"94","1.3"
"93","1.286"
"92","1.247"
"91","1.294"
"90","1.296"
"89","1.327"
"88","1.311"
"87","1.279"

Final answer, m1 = 1.27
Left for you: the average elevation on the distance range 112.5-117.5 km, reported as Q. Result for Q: 1.5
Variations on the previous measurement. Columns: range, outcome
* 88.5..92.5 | 1.29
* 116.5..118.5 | 1.51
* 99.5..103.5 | 1.26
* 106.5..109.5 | 1.36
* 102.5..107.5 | 1.31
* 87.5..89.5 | 1.32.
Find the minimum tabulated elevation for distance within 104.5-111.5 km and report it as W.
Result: 1.299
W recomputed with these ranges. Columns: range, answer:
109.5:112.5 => 1.367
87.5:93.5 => 1.247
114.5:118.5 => 1.496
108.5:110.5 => 1.365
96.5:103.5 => 1.245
